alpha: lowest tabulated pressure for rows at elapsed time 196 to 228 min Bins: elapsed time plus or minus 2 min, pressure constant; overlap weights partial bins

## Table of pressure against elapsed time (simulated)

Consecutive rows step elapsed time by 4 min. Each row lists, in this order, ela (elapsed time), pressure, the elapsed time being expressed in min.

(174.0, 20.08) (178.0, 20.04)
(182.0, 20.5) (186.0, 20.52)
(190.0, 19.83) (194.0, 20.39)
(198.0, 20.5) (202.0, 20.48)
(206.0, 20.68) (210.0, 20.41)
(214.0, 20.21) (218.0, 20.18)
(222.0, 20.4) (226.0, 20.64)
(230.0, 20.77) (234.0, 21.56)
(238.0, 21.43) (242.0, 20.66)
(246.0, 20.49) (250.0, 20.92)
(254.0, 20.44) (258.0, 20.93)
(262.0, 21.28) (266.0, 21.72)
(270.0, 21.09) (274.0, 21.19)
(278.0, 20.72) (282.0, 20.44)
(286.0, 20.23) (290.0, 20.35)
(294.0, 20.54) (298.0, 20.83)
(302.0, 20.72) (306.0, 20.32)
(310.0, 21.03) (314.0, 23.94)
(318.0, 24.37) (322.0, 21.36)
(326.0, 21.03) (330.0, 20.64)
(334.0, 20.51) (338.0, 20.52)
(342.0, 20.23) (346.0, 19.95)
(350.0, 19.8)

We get 20.18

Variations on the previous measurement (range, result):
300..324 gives 20.32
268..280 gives 20.72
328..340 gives 20.51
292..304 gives 20.54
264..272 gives 21.09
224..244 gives 20.64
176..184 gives 20.04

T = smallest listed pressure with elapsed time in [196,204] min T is 20.48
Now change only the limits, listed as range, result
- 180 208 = 19.83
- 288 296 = 20.35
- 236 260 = 20.44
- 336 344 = 20.23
